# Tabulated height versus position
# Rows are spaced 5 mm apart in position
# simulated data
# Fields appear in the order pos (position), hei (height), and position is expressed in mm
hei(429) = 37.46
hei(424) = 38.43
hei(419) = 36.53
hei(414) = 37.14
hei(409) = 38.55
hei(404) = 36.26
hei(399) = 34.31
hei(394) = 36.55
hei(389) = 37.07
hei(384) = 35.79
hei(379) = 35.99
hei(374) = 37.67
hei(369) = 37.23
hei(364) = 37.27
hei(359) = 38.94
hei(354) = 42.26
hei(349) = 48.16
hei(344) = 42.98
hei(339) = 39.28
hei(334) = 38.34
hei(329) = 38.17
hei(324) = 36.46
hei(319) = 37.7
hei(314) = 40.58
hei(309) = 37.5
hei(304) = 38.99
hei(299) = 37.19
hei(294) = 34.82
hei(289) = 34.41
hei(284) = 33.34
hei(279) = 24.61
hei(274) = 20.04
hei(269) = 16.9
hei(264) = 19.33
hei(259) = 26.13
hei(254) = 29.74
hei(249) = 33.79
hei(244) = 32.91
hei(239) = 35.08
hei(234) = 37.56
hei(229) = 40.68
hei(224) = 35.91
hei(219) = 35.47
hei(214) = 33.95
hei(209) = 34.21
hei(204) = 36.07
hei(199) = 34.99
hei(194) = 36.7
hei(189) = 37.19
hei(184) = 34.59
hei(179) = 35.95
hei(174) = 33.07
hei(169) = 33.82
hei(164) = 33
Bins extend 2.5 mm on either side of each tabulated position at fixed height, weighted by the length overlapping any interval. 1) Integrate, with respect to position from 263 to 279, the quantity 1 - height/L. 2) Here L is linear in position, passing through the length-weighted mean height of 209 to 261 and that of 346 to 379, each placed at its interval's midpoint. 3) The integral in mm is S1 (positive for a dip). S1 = 7.2 mm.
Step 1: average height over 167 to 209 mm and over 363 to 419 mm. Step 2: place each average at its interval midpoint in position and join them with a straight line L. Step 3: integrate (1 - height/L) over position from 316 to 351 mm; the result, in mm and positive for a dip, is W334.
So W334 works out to -3.6 mm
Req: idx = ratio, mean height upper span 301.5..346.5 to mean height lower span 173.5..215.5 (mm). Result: 1.1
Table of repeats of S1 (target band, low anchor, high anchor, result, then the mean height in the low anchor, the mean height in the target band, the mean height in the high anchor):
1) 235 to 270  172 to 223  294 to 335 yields 7.6 mm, 35.3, 28.6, 37.9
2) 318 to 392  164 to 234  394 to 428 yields -4.8 mm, 35.6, 38.9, 36.9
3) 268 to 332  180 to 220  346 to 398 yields 6.5 mm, 35.4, 33.6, 38.6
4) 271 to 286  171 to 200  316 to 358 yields 5.1 mm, 35.4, 25.4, 40.4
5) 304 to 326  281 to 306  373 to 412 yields -1.6 mm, 35.5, 38.2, 36.5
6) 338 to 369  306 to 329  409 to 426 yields -2.7 mm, 38.1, 41.2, 37.5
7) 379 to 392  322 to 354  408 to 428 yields 0.8 mm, 40.8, 36.3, 37.6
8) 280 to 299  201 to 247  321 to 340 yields 1.7 mm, 35.7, 33.8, 38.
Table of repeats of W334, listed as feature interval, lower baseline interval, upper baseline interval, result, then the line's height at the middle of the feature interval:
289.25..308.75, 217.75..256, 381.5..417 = -0.6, 35.7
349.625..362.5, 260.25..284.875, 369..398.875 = -3.4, 32.9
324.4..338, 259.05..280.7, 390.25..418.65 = -4.9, 28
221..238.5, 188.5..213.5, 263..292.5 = -3.3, 31.8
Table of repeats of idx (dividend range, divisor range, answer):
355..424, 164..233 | 1.04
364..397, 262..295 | 1.42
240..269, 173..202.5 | 0.78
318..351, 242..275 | 1.56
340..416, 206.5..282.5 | 1.26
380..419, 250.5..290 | 1.44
